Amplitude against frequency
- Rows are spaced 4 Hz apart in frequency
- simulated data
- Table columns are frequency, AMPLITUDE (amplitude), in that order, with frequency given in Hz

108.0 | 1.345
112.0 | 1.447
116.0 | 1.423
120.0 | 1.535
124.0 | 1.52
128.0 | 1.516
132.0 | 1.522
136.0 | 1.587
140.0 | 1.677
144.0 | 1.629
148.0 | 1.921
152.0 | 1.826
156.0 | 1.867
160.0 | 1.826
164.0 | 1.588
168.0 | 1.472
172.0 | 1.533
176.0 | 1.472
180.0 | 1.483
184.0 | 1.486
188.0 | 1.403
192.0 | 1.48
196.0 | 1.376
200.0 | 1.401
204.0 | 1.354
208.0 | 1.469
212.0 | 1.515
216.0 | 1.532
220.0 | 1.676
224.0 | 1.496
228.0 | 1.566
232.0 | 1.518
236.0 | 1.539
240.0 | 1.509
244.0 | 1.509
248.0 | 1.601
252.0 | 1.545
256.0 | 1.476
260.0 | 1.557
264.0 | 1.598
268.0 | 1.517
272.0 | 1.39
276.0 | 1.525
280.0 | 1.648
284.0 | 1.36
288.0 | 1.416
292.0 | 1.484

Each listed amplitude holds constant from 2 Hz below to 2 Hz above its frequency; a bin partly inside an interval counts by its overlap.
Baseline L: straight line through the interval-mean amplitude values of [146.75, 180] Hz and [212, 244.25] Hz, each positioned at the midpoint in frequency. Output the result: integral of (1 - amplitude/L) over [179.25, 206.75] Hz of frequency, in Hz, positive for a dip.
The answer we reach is 3.20 Hz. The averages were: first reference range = 1.67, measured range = 1.42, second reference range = 1.54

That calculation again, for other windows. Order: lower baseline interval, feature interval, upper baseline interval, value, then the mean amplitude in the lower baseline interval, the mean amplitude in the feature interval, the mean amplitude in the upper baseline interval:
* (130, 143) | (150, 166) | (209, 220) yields -1.9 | 1.6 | 1.78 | 1.55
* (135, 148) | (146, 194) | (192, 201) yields -2.2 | 1.68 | 1.61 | 1.41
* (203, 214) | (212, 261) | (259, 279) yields -1.9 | 1.45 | 1.54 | 1.52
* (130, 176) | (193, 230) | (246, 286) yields 2.4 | 1.67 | 1.49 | 1.52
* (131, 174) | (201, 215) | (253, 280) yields 1.3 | 1.68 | 1.45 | 1.52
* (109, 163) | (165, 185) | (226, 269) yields 1.3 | 1.63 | 1.49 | 1.54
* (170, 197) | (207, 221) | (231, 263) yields -0.4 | 1.47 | 1.54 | 1.53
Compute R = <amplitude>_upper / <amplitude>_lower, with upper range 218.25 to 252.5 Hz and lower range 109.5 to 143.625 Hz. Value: 1.01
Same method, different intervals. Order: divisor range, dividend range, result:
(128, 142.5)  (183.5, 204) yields 0.89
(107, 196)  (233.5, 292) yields 0.96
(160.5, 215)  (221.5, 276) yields 1.03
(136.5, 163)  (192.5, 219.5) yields 0.82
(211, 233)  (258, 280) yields 0.98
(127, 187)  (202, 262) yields 0.94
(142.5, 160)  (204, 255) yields 0.84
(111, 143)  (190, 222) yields 0.96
